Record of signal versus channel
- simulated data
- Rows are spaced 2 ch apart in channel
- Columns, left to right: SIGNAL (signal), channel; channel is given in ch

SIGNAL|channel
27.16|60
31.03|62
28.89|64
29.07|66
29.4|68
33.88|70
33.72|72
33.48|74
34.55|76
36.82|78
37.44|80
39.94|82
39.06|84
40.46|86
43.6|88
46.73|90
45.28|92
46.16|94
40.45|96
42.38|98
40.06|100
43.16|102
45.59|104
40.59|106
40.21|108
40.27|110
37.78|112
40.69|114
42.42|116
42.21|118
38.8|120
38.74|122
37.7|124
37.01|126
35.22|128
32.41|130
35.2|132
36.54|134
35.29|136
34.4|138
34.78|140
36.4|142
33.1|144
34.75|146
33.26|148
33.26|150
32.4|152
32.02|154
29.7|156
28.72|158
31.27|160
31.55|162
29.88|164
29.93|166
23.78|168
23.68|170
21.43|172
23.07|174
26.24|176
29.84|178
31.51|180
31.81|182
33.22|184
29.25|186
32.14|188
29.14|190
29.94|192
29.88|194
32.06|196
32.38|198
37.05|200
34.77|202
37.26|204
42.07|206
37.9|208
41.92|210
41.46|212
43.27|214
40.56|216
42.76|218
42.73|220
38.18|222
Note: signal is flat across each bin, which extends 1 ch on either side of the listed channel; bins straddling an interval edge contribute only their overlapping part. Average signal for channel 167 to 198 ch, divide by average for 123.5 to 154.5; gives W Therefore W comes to 0.83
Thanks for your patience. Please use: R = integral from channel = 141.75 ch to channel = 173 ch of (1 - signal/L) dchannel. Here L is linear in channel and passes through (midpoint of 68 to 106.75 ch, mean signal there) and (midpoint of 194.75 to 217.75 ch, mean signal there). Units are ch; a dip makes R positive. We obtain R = 7.1 ch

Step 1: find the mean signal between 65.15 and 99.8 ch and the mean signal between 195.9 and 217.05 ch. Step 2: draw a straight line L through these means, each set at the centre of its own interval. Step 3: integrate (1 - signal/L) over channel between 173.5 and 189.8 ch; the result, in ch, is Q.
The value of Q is 3.7 ch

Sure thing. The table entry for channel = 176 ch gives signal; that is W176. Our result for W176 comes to 26.24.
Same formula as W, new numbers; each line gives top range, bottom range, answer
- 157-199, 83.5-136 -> 0.72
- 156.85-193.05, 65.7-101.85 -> 0.74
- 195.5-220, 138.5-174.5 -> 1.28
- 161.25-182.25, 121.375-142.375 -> 0.76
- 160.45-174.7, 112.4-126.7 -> 0.67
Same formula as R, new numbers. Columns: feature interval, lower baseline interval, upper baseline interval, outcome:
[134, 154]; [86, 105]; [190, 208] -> 2.6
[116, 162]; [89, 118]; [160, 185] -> 0.3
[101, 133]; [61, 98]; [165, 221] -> -2.9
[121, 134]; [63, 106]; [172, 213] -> 0.1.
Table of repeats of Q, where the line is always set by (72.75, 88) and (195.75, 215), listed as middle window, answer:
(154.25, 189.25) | 8.6 ch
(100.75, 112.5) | -1.1 ch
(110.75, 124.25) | -0.7 ch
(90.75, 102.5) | -1.6 ch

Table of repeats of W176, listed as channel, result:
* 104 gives 45.59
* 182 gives 31.81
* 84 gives 39.06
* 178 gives 29.84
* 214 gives 43.27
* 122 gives 38.74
